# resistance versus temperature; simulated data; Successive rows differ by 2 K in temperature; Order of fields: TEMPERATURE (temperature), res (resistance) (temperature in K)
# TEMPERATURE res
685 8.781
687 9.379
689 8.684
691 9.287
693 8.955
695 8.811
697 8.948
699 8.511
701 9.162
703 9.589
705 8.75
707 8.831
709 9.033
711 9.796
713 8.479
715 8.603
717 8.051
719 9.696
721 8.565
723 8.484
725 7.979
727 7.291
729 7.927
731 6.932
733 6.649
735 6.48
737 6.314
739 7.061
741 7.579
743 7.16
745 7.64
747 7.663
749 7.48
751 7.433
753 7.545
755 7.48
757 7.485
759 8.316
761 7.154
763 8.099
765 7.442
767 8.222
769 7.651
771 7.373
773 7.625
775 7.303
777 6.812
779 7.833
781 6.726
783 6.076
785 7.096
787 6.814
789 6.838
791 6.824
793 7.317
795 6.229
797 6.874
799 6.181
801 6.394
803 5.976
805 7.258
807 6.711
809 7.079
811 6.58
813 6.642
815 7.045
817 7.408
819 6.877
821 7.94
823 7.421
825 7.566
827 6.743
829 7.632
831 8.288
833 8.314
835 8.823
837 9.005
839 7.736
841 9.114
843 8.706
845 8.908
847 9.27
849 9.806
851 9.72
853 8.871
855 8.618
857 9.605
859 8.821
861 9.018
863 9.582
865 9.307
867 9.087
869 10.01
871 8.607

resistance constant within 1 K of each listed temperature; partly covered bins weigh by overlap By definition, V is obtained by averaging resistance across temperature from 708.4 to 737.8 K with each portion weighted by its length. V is 8.02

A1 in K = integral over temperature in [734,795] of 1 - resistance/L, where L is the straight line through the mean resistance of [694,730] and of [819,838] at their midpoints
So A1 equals 7.8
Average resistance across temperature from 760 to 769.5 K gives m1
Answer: 7.72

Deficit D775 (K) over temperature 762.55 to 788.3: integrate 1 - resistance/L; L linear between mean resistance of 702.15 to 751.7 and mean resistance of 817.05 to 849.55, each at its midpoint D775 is 2.5 K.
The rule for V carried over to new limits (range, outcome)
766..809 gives 6.96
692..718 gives 8.89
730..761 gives 7.28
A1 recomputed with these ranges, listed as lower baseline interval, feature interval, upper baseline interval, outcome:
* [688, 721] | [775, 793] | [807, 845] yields 2.7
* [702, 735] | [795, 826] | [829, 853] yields 6.4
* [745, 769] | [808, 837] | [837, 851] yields 3.9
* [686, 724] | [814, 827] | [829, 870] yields 2.4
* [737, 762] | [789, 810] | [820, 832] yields 2.4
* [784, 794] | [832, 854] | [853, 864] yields -0.8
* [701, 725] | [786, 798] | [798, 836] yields 1.2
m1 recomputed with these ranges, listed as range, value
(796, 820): 6.75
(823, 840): 7.98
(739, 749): 7.46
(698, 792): 7.74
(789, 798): 6.81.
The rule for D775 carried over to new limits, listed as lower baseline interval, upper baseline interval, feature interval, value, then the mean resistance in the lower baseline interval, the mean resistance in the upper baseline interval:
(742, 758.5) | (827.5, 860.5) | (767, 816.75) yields 7.09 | 7.51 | 8.8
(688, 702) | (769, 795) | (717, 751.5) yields 2.17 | 8.91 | 7.04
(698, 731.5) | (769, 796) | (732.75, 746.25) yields 1.68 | 8.59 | 7.01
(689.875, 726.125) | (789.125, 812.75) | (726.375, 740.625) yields 2.23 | 8.86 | 6.68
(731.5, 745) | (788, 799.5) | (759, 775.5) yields -2.01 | 6.93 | 6.73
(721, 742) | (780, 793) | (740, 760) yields -1.22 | 7.33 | 6.77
